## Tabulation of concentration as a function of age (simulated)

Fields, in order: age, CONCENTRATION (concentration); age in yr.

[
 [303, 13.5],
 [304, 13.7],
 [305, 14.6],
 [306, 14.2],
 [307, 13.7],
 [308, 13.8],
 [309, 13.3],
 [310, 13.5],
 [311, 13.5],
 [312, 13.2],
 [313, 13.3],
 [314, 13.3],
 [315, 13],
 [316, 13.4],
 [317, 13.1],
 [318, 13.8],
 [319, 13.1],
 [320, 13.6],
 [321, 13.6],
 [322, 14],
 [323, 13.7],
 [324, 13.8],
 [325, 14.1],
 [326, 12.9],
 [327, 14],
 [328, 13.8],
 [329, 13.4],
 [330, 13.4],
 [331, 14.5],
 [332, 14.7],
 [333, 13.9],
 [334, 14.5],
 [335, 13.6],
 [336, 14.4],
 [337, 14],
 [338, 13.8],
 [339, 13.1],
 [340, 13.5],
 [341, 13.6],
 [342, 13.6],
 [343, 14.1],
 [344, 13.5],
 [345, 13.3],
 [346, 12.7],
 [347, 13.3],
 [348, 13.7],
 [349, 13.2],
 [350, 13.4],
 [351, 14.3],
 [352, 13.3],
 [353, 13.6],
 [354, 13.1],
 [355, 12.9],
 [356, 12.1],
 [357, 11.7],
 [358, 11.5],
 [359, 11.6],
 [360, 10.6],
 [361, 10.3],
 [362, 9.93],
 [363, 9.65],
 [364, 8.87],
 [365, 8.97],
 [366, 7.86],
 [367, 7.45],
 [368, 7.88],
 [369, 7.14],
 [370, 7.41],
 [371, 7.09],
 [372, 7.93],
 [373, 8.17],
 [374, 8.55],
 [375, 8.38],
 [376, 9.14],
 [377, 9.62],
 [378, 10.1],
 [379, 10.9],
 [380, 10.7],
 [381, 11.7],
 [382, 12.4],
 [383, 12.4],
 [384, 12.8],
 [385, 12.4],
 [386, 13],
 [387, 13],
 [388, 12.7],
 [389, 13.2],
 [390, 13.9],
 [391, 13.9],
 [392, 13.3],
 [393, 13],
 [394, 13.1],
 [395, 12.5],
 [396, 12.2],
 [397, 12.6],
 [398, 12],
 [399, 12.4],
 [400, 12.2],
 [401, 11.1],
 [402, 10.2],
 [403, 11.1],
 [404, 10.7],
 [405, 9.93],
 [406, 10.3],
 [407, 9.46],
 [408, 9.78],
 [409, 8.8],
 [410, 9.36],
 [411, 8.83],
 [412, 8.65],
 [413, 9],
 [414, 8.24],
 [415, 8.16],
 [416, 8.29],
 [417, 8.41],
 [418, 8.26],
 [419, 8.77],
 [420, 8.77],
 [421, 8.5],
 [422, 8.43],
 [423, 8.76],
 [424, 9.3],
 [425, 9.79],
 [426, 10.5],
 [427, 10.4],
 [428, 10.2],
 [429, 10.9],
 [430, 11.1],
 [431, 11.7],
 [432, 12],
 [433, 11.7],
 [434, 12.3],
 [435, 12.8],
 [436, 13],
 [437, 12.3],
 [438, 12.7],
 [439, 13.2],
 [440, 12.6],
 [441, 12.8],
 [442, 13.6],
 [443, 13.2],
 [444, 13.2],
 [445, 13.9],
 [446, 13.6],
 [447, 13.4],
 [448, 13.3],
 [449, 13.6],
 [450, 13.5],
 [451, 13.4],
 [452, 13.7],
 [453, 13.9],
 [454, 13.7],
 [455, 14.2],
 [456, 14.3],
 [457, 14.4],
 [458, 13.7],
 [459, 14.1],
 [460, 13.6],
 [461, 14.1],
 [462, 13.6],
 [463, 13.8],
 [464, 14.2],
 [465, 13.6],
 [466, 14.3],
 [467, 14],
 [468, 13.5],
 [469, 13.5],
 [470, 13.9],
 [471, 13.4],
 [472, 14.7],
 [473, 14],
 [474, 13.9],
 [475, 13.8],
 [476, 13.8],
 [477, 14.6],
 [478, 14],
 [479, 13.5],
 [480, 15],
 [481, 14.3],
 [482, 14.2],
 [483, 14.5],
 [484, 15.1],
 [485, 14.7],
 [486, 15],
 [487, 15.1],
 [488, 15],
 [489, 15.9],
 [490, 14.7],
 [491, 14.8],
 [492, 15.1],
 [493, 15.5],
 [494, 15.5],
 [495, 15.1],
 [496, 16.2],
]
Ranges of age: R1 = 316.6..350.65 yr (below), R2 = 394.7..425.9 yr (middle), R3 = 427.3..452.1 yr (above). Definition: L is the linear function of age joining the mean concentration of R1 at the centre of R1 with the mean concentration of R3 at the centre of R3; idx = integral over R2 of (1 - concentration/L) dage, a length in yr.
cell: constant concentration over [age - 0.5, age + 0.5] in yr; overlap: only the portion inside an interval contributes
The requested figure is 7.55 yr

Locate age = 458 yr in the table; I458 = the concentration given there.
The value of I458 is 13.7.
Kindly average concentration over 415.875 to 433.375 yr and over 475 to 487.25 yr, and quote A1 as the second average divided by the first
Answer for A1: 1.5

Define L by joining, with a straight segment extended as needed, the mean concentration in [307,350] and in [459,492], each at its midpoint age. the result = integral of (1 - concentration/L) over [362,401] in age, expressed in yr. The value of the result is 8.6 yr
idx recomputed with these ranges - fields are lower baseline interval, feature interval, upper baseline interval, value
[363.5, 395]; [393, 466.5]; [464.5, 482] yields 4.55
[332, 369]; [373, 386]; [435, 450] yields 1.84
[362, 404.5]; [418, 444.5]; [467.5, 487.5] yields 2.91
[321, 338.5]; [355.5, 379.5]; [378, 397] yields 6.90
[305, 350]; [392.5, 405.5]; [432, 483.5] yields 1.77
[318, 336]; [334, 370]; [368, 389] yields 0.67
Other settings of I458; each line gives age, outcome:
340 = 13.5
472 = 14.7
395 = 12.5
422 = 8.43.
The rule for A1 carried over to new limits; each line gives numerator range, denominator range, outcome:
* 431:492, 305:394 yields 1.12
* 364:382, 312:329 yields 0.66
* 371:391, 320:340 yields 0.80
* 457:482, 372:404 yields 1.20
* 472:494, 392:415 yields 1.37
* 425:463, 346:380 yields 1.23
